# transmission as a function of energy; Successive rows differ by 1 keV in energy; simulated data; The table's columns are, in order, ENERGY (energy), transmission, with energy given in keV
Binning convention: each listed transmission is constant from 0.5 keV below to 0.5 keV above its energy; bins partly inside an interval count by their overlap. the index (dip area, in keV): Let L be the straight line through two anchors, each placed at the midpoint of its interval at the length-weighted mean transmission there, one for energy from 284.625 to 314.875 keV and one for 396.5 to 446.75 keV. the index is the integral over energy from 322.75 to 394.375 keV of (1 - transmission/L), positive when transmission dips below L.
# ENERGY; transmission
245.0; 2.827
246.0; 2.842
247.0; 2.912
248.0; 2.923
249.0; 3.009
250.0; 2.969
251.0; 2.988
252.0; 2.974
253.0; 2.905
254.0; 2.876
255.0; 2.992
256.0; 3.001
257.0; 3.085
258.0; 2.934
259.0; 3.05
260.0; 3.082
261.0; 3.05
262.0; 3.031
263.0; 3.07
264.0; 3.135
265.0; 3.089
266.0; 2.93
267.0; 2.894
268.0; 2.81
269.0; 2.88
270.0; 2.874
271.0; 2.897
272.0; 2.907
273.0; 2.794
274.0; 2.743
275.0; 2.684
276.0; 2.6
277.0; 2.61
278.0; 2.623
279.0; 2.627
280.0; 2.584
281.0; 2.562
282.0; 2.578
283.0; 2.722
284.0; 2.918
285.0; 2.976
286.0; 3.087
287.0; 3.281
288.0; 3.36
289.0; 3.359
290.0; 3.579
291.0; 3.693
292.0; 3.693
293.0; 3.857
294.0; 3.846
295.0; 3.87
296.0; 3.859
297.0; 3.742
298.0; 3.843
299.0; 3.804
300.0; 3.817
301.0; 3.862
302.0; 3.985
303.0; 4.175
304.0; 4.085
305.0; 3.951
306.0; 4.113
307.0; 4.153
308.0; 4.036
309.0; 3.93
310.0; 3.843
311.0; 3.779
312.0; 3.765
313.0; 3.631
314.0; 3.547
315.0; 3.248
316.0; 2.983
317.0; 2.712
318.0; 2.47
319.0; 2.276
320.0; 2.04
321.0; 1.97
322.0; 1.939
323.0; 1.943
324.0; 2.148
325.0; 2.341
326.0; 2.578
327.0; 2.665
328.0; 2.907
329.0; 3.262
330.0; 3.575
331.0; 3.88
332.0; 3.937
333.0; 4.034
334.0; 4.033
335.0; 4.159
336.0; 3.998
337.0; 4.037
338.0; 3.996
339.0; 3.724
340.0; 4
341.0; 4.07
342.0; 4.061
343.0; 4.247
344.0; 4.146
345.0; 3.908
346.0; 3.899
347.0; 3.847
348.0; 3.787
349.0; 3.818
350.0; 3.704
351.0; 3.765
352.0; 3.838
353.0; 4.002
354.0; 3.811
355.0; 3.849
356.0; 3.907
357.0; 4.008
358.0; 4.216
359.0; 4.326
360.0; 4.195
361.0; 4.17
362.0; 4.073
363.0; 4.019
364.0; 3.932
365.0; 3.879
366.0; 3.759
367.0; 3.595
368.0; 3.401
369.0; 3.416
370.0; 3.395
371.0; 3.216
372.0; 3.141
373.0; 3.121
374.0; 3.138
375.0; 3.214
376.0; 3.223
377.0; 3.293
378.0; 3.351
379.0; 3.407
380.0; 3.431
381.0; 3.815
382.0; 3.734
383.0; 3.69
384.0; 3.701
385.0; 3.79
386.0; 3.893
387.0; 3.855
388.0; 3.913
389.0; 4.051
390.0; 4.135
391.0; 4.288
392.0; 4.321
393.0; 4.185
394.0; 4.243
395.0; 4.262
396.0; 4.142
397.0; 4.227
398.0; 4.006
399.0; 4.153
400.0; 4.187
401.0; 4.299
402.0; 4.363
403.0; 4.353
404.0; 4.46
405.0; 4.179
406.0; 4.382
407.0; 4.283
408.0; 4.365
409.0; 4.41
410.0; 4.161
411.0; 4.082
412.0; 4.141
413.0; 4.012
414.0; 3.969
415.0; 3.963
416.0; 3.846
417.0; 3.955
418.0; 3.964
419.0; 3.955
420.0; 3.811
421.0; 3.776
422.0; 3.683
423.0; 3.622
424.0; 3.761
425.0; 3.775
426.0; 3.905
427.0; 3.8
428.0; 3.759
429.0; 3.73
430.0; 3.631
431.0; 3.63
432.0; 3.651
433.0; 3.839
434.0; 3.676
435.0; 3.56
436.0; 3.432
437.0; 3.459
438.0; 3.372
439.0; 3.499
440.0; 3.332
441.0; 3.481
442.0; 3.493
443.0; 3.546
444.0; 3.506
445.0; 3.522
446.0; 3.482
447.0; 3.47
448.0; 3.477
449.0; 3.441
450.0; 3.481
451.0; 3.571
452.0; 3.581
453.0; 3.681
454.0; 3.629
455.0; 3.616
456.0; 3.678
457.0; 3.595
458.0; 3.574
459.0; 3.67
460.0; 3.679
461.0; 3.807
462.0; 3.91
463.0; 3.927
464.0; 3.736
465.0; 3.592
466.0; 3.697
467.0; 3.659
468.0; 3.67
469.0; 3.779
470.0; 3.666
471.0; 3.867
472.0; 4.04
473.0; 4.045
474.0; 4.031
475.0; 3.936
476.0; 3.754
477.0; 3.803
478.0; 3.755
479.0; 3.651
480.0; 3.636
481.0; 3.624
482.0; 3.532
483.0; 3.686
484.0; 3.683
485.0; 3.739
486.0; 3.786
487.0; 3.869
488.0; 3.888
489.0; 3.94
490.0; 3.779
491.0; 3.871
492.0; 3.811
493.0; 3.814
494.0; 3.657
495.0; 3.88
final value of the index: 1.89 keV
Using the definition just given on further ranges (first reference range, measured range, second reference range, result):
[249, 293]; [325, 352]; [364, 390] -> -3.2 keV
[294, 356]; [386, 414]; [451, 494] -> -4.1 keV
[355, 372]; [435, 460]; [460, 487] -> 1.7 keV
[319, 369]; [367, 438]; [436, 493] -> -3.8 keV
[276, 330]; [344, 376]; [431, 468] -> -3.6 keV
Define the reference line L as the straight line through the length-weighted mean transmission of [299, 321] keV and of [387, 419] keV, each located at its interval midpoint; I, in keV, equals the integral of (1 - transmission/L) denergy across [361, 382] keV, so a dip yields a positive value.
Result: 2.3 keV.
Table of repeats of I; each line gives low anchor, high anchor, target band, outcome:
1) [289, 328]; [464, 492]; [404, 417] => -2.0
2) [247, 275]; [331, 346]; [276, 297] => 0.8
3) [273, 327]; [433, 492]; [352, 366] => -2.6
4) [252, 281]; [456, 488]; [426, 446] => 0.1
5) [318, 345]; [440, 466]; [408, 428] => -2.4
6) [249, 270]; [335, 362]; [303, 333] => 3.6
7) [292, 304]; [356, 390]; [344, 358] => -0.5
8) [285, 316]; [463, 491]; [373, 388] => 0.9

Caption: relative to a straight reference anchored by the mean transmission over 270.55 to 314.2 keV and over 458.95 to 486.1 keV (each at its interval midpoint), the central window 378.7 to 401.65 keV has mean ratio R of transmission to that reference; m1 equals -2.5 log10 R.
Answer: -0.11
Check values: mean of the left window 3.42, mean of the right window 3.76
